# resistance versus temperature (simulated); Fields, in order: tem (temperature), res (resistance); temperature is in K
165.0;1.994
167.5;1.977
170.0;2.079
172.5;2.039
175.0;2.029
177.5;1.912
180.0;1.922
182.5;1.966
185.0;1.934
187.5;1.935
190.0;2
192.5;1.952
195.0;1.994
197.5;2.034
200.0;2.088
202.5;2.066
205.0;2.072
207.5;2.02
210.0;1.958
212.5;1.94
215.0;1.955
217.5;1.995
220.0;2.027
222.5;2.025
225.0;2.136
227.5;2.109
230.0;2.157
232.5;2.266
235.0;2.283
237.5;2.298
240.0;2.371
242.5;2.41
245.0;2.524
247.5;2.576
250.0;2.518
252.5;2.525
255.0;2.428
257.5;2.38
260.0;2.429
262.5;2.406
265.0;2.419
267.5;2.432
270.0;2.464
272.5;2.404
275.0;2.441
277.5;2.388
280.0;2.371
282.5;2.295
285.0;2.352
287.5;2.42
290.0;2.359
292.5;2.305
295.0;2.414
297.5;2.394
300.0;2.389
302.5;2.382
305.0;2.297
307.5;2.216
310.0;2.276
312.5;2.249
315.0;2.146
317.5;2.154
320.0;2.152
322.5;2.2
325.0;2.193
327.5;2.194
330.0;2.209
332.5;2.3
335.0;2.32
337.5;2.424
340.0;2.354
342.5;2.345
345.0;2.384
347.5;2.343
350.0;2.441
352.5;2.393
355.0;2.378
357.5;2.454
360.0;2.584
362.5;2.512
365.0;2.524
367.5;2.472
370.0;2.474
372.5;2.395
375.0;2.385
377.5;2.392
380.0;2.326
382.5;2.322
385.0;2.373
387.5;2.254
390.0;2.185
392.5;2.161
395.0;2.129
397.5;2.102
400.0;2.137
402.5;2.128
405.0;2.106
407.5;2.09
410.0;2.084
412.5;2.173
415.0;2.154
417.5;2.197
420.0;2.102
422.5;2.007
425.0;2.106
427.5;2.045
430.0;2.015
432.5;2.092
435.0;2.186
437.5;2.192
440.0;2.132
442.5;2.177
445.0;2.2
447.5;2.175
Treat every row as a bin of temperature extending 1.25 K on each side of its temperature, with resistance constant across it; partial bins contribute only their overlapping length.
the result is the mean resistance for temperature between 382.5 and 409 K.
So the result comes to 2.17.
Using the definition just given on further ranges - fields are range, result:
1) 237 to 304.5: 2.41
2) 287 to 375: 2.34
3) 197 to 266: 2.23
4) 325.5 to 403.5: 2.33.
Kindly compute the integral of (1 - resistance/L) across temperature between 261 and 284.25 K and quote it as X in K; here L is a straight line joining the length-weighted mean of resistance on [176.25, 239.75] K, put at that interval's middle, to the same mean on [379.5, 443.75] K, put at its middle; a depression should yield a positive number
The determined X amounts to -3.6 K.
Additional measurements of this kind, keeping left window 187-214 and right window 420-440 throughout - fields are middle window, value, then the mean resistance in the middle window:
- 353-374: -4.1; 2.47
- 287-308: -3.2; 2.36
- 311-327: -1.0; 2.18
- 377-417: -2.1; 2.19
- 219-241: -1.8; 2.19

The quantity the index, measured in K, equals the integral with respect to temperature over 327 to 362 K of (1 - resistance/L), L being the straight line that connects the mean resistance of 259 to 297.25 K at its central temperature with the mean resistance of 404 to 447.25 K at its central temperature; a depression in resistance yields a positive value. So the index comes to -1.6 K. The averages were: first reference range 2.39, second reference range 2.12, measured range 2.37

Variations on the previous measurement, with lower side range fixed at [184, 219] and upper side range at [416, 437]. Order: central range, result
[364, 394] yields -3.98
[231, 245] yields -2.28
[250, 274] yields -4.89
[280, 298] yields -2.88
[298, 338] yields -4.04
